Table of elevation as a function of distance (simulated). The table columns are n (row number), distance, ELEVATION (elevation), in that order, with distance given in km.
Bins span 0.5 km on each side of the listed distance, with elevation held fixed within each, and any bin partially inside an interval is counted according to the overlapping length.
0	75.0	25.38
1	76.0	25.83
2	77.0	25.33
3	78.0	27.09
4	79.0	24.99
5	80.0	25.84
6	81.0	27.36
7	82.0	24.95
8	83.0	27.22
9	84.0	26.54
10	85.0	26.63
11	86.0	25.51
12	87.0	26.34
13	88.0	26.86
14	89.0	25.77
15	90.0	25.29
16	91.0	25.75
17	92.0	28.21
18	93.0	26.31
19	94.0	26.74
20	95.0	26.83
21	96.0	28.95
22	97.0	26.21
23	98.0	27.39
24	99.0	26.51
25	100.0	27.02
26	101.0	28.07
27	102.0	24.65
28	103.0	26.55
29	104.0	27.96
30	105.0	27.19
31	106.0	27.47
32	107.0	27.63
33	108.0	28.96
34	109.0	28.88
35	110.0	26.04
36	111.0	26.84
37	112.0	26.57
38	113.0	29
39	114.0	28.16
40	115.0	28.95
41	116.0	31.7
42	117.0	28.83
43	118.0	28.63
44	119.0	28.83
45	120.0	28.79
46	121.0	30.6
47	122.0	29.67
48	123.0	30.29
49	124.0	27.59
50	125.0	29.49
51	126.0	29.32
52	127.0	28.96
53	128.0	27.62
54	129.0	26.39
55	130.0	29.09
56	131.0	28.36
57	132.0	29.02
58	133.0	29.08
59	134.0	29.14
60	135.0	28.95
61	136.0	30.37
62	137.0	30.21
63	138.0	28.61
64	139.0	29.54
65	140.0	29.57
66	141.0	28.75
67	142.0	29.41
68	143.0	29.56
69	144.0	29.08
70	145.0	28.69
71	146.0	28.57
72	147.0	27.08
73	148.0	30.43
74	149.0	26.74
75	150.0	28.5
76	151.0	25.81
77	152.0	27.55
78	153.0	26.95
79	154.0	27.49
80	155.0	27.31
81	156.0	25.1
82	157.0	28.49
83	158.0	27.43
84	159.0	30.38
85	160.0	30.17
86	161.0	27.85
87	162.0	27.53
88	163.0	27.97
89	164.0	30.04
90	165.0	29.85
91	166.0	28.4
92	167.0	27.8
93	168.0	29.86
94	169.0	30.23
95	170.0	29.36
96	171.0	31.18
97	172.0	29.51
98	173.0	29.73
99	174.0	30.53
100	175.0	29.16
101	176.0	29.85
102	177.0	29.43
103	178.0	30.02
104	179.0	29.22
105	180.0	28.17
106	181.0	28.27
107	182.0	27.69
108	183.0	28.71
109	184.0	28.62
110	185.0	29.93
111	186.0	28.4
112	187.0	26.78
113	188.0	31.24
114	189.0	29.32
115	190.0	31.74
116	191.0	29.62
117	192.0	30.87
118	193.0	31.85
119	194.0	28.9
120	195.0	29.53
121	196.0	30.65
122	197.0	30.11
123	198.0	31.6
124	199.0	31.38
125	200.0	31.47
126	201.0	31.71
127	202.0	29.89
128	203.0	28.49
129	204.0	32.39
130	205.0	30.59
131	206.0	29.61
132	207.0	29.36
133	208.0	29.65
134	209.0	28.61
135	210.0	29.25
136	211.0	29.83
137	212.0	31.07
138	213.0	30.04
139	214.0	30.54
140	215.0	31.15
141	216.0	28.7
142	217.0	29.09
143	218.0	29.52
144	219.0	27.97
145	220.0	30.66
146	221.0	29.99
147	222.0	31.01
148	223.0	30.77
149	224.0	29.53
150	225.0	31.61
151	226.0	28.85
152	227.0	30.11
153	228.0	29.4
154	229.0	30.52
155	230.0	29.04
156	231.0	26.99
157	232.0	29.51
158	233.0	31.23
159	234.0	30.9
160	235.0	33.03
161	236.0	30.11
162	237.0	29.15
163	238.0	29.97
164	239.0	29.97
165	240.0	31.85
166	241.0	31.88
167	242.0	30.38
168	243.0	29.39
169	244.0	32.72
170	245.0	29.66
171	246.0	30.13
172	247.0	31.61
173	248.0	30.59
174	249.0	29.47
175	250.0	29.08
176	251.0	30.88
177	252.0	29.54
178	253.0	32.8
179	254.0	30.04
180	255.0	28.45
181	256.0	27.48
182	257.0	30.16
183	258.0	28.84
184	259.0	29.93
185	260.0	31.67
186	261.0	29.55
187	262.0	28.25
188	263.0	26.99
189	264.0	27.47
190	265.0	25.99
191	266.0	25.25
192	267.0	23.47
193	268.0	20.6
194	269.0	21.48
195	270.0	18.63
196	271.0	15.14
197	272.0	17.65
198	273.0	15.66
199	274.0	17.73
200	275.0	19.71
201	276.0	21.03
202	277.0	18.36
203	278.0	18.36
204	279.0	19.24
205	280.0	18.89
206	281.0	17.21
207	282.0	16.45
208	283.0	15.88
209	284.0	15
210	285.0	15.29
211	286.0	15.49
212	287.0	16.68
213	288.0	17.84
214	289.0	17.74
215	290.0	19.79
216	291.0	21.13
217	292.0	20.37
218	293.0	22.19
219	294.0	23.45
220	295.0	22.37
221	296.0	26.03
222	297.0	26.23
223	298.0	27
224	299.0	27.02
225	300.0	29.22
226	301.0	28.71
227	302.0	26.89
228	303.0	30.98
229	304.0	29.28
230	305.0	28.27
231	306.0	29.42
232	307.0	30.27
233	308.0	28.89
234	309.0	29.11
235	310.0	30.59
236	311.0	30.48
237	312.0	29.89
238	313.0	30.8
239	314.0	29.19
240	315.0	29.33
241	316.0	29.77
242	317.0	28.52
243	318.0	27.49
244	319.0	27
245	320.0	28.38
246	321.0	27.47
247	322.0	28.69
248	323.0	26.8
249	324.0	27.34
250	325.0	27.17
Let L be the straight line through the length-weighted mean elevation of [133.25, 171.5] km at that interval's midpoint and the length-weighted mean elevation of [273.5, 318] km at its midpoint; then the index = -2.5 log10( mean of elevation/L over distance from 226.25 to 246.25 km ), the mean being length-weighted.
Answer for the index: -0.17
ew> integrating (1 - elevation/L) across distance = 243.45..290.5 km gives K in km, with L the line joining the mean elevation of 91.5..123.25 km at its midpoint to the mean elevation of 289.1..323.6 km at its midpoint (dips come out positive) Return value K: 6.51 km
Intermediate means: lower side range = 27.9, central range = 23.6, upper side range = 27.3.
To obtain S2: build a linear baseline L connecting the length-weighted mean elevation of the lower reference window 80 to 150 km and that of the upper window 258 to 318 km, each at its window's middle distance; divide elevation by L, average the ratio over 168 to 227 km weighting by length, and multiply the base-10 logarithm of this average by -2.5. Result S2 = -0.150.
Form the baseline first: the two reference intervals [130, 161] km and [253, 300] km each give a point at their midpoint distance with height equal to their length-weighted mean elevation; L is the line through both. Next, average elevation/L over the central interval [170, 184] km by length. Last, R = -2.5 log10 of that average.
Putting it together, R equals -0.087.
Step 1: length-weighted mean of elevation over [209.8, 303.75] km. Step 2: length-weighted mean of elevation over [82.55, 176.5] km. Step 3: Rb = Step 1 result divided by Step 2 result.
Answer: 0.9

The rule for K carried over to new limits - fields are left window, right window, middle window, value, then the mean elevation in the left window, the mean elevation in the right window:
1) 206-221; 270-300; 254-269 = -2.8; 29.7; 19.6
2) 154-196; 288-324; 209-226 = -0.9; 29.2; 27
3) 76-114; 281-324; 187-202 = -2.6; 26.8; 25.2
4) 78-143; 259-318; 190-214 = -4.2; 27.9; 23.8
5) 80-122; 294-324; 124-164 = -1.3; 27.4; 28.3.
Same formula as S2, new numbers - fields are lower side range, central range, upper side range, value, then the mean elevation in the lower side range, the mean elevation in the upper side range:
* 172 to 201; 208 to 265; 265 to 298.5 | -0.22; 29.8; 19.7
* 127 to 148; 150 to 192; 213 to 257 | 0.02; 28.9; 30.1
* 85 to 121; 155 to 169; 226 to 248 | 0.01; 27.4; 30.3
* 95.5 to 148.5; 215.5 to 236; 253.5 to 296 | -0.24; 28.5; 21.8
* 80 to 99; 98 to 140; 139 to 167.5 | -0.04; 26.6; 28.3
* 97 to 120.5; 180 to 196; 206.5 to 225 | 0.00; 27.8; 29.9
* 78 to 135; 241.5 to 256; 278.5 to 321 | -0.19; 27.6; 24.6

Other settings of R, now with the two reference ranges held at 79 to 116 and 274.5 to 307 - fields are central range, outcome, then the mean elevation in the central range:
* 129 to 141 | -0.12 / 29.1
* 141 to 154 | -0.10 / 28.2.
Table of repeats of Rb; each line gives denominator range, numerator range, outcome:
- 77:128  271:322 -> 0.86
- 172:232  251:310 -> 0.80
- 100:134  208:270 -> 1.03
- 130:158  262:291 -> 0.68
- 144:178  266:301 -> 0.70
